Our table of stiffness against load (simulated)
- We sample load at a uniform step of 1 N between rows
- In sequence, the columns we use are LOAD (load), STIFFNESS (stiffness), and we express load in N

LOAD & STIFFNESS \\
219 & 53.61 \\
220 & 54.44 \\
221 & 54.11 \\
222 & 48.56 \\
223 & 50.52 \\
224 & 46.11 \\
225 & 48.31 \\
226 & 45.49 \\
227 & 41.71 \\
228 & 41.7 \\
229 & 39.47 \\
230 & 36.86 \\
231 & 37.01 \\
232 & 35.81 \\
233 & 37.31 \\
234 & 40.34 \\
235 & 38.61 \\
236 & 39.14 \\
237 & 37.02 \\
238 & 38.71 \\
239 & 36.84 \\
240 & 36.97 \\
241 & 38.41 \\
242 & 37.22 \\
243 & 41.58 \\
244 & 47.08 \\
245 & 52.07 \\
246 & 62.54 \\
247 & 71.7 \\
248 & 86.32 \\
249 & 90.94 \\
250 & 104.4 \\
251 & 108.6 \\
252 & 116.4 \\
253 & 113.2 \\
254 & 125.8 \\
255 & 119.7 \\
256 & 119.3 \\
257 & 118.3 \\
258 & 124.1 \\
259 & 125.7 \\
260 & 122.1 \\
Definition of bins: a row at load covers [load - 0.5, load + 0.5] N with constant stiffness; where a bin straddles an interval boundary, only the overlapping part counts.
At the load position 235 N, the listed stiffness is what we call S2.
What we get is 38.61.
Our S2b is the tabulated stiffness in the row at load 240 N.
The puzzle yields 36.97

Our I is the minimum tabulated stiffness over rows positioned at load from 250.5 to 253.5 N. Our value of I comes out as 108.6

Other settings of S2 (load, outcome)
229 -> 39.47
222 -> 48.56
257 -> 118.3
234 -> 40.34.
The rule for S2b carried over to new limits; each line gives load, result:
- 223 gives 50.52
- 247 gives 71.7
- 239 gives 36.84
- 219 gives 53.61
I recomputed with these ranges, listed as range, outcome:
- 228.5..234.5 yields 35.81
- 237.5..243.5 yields 36.84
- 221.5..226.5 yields 45.49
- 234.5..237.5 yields 37.02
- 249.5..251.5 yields 104.4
